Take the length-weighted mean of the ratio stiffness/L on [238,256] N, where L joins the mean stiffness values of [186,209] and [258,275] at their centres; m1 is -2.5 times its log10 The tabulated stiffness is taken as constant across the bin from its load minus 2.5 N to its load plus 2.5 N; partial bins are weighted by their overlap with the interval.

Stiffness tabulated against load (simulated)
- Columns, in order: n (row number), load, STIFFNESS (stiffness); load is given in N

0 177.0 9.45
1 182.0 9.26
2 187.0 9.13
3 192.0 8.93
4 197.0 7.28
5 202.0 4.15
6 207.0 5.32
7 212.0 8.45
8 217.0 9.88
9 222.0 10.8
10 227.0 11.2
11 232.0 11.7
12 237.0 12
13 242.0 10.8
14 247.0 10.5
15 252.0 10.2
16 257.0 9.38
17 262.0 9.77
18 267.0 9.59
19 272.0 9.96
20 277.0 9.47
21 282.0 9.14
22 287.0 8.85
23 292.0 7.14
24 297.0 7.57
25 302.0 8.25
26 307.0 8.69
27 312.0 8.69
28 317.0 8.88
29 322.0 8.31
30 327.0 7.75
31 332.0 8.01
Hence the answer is -0.18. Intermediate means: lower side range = 6.86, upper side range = 9.73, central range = 10.5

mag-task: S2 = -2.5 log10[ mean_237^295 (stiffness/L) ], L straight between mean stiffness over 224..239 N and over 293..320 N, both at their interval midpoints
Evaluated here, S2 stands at 0.06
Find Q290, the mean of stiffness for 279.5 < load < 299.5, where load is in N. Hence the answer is 8.18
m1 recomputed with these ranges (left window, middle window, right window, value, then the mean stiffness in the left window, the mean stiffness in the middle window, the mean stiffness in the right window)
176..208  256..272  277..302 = -0.185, 7.67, 9.66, 8.31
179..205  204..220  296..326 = 0.000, 7.74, 7.86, 8.41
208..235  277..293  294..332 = 0.024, 10.2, 8.66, 8.27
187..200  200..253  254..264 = -0.076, 8.15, 9.58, 9.6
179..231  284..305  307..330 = 0.060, 8.54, 8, 8.43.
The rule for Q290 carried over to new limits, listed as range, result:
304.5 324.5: 8.64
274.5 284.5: 9.31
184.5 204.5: 7.37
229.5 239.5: 11.8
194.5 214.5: 6.3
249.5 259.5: 9.79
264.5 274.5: 9.78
